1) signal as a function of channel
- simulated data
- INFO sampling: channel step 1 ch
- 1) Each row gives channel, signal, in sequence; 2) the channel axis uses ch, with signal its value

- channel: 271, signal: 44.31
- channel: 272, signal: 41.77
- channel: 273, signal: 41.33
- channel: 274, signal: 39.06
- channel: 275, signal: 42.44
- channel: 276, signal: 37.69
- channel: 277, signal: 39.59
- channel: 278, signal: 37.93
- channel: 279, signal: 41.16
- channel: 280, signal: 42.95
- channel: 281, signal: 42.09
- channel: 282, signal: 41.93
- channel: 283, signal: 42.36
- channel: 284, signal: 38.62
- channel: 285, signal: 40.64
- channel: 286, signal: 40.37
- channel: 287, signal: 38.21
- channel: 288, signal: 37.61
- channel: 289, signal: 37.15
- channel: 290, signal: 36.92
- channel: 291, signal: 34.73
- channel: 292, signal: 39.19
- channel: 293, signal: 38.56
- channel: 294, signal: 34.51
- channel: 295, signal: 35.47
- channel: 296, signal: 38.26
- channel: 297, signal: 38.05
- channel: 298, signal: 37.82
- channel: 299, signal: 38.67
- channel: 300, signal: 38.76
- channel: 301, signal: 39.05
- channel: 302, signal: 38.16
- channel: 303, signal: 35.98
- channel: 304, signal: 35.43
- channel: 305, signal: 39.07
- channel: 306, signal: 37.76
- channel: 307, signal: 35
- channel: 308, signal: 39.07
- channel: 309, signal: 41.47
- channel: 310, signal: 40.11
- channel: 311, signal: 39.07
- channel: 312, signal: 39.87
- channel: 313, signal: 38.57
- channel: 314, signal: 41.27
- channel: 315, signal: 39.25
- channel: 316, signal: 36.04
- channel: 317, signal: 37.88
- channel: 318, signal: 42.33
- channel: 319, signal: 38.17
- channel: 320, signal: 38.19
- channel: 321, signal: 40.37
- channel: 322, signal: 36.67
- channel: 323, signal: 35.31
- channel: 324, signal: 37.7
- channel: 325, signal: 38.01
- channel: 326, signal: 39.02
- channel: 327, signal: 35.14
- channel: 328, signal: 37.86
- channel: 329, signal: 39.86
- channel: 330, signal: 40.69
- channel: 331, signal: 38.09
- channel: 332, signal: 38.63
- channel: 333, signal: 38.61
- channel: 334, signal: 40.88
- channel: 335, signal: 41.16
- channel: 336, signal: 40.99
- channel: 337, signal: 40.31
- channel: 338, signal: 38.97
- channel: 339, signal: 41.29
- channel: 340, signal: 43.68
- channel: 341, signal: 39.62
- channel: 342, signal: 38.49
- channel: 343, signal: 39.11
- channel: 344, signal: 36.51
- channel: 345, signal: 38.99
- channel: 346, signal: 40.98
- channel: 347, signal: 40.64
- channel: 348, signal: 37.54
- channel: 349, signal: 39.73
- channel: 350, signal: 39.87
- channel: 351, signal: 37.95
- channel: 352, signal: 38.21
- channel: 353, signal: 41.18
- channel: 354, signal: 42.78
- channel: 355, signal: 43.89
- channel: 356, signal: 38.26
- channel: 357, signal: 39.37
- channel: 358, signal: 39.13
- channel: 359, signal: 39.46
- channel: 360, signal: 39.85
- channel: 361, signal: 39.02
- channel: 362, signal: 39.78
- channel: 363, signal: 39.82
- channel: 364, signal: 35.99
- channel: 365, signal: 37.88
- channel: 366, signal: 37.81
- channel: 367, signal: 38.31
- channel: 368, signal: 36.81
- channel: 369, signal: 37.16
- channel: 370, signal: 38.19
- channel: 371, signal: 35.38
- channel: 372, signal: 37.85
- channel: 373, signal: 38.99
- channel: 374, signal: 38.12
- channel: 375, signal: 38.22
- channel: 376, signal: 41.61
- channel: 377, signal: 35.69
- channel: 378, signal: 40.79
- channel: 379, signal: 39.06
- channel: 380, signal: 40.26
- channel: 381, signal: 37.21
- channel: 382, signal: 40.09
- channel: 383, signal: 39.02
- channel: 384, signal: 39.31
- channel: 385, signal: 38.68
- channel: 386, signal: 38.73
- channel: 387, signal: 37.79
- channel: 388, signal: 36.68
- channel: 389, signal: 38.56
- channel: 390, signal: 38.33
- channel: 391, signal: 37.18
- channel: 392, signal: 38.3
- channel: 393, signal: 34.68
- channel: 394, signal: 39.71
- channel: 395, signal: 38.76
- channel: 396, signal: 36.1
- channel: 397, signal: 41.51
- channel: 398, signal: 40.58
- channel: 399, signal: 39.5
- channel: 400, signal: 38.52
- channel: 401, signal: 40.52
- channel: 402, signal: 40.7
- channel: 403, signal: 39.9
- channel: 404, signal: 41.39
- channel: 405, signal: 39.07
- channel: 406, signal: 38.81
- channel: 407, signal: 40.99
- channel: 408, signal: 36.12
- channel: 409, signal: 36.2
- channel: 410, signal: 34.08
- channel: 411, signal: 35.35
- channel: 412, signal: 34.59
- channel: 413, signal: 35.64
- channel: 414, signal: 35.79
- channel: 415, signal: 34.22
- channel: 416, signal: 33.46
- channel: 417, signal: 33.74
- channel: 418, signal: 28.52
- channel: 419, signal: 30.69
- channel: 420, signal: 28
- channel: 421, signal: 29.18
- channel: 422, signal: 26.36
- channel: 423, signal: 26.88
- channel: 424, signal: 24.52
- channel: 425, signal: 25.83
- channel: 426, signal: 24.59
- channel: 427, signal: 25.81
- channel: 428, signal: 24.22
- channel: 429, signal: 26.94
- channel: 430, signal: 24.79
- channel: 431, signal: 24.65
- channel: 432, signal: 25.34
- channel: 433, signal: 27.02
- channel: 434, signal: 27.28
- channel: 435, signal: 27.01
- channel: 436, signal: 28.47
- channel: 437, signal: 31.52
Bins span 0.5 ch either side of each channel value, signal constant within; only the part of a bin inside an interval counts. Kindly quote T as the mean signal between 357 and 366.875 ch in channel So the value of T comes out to 38.8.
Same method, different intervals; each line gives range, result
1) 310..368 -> 39.2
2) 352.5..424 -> 37.4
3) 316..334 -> 38.4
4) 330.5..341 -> 40.2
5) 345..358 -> 40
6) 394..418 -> 37.5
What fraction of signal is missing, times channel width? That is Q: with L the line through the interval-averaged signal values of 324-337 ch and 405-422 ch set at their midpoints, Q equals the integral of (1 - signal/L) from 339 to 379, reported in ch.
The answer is -1.9 ch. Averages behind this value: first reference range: 39.1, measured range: 39.1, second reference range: 34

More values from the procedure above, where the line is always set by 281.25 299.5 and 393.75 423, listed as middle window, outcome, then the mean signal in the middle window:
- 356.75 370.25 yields -0.6 ch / 38.5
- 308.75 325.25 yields -0.4 ch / 38.8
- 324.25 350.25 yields -1.4 ch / 39.4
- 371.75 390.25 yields -1.1 ch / 38.7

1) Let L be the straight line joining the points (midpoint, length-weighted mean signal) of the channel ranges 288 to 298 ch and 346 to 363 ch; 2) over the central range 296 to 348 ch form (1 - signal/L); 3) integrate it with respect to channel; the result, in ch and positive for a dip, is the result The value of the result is -0.67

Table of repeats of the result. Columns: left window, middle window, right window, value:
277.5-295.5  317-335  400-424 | -0.5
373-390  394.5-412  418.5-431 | -3.3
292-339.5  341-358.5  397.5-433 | -1.5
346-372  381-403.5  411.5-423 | -2.6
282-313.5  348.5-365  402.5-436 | -2.3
